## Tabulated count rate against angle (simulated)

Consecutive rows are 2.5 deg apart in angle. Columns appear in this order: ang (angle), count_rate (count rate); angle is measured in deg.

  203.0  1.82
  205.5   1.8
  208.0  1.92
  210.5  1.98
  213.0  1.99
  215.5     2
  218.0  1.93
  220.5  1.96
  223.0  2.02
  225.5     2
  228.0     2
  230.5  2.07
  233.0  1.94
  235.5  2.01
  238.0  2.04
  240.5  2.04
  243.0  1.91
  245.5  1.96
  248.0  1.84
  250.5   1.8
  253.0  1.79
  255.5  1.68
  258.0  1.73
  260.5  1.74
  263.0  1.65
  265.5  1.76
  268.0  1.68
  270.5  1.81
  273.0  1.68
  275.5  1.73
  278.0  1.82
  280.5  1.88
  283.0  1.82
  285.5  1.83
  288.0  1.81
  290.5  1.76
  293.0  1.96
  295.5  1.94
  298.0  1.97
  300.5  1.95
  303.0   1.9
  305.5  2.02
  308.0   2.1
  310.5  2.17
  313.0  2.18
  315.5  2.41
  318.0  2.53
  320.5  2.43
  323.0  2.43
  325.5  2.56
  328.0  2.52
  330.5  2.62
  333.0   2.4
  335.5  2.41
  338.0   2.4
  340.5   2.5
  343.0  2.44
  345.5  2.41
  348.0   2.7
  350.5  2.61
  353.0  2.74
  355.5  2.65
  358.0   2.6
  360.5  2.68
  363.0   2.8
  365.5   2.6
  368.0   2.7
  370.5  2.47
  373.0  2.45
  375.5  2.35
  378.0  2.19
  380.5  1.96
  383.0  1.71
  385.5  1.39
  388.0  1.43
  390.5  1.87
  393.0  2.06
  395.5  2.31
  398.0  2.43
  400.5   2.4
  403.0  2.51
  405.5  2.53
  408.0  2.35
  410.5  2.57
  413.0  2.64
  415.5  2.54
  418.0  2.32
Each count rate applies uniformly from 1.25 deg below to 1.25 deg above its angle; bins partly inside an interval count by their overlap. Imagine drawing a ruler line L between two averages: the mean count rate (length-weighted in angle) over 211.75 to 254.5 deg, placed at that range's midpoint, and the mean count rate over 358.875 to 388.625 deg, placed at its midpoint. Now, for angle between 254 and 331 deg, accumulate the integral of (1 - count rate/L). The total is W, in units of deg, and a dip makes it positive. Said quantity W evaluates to 3.3 deg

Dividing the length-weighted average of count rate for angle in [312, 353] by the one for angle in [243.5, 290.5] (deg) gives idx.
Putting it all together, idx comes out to 1.39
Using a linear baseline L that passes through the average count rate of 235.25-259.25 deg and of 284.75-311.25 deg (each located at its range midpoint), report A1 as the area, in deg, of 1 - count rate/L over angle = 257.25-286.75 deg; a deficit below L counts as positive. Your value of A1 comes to 2.28 deg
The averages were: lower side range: 1.87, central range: 1.76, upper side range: 1.94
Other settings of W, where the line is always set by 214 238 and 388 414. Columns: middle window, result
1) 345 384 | -4.04 deg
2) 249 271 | 3.43 deg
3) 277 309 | 3.26 deg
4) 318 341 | -3.05 deg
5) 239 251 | 0.65 deg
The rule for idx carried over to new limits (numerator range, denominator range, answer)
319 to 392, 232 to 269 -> 1.29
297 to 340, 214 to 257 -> 1.19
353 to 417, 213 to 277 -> 1.25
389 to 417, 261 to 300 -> 1.31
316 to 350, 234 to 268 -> 1.36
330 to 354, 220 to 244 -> 1.26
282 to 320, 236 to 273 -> 1.12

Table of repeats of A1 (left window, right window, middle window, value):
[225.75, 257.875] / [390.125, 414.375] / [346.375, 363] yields -3.11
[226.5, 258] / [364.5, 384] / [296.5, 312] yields 0.60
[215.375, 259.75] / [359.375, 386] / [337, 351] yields -1.67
